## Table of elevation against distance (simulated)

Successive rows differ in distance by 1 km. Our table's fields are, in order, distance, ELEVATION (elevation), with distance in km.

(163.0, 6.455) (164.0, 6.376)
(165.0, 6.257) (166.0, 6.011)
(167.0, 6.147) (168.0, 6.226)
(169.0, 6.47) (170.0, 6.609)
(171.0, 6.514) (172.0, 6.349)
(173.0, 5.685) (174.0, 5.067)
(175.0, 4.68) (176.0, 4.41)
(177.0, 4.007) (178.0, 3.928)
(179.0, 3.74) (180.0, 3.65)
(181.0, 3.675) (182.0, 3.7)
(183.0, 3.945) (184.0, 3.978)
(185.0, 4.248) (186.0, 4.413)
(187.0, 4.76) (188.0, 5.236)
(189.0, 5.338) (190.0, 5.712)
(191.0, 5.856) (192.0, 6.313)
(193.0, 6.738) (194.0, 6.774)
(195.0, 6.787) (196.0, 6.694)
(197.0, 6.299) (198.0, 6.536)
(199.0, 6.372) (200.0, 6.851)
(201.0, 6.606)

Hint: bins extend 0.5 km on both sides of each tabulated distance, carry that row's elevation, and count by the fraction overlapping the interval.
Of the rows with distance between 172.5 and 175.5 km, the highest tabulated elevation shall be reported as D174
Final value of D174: 5.685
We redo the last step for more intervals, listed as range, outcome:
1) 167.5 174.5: 6.609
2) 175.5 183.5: 4.41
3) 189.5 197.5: 6.787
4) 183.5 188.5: 5.236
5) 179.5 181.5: 3.675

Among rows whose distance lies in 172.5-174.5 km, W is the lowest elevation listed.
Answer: 5.067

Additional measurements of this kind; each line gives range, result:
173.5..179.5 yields 3.74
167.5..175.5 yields 4.68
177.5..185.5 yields 3.65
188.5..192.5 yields 5.338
